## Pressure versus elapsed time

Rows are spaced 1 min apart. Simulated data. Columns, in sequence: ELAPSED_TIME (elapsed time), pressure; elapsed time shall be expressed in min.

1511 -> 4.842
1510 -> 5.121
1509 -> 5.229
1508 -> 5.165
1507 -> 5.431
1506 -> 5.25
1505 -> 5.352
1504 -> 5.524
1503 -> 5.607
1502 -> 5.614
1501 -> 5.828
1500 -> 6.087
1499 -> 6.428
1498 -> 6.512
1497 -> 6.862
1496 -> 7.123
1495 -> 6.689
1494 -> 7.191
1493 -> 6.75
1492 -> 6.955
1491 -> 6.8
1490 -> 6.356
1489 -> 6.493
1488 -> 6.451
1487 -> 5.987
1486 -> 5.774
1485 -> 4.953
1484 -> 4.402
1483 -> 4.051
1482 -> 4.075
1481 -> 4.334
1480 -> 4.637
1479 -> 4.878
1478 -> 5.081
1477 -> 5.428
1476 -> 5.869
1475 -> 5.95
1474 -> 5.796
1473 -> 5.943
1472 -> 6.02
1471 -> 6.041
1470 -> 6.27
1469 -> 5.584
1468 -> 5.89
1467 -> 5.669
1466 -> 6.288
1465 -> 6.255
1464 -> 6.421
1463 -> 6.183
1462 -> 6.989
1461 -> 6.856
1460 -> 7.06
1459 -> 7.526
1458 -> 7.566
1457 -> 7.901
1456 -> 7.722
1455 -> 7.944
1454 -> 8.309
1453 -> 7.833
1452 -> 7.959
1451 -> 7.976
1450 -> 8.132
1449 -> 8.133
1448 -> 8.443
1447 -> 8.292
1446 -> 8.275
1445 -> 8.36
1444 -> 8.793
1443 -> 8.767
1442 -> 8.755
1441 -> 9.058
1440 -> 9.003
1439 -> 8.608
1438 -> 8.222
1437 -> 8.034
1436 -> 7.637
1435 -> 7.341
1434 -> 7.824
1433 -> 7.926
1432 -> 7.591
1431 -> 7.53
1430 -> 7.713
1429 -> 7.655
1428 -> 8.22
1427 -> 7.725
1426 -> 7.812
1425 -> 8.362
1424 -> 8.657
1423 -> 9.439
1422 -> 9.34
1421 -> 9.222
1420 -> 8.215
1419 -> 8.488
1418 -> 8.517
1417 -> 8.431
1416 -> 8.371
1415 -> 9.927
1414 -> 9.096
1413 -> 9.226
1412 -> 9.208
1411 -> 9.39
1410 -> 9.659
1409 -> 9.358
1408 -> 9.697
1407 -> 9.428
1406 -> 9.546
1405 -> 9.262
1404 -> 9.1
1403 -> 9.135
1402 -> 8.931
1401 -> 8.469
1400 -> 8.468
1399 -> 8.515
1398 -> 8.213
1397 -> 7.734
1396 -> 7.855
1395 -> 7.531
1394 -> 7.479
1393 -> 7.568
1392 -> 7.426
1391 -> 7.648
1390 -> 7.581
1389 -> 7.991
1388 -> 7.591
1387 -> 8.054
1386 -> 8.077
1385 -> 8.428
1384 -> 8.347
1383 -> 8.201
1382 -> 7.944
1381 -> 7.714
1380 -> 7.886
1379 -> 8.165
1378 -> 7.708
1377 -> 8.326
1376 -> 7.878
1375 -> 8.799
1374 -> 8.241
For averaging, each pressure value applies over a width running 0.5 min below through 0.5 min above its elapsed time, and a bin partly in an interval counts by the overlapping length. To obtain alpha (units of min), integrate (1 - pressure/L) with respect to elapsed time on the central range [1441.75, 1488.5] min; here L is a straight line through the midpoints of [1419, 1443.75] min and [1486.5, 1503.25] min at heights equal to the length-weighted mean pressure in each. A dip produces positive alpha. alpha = 4.8 min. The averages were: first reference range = 8.29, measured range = 6.62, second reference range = 6.47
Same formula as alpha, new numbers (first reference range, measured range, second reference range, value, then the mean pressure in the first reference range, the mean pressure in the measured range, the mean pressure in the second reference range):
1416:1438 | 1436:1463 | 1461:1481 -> -4.1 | 8.18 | 8.05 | 5.84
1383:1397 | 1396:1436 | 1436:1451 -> -2.4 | 7.82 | 8.61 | 8.45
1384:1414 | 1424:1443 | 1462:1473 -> -2.1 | 8.51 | 8.09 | 6.1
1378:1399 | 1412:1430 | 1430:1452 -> -1.2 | 7.88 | 8.62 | 8.21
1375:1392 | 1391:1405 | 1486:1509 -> -0.8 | 7.98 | 8.21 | 6.17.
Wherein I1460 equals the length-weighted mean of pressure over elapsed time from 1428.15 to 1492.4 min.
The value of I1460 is 6.92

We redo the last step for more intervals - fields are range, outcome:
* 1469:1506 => 5.83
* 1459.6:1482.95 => 5.77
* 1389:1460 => 8.37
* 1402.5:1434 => 8.74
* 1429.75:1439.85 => 7.89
